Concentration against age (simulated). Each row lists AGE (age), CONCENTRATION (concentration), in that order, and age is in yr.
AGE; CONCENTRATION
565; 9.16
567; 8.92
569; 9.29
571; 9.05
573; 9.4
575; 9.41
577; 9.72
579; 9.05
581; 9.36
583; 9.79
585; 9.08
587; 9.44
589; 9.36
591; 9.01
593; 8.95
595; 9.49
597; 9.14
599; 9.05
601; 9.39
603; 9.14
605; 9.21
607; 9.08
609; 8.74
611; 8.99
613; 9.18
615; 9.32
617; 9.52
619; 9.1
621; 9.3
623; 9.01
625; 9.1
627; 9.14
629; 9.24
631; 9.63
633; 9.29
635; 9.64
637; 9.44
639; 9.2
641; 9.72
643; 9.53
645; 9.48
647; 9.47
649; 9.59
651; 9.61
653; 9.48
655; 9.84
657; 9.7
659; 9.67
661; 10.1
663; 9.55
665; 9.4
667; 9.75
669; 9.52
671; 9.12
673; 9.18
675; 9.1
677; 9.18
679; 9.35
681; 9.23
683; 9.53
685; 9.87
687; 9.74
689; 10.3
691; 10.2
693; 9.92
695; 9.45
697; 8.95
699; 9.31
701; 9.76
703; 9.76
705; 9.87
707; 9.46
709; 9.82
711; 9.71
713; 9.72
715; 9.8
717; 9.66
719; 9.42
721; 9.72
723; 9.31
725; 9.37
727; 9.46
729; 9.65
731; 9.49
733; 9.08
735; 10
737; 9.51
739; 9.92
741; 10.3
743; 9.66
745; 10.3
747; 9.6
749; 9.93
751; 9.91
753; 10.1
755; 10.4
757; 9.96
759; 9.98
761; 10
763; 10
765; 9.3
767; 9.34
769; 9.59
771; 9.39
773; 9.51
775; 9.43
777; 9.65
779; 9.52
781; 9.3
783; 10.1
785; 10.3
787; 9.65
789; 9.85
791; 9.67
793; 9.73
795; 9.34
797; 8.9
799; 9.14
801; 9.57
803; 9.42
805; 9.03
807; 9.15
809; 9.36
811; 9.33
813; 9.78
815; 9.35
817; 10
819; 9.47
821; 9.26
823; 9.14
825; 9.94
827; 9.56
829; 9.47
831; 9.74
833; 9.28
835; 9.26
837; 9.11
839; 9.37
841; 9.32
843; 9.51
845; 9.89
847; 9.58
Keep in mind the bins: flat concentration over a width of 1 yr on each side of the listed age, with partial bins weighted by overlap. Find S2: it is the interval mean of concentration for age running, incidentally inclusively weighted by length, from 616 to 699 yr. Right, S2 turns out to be 9.49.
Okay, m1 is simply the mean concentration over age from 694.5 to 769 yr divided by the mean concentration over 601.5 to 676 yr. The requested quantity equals 1.03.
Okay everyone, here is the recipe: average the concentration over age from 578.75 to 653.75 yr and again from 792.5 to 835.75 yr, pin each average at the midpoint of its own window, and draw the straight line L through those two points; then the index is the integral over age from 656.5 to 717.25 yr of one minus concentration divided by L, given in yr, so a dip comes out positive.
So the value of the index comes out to -1.7 yr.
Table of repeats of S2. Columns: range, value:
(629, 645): 9.48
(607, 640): 9.24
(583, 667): 9.36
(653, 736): 9.58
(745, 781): 9.74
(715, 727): 9.52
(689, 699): 9.66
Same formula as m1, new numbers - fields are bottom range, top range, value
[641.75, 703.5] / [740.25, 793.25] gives 1.02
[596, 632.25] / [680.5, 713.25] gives 1.06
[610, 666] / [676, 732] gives 1.02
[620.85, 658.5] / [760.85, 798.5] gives 1.02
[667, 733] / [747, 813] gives 1.01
